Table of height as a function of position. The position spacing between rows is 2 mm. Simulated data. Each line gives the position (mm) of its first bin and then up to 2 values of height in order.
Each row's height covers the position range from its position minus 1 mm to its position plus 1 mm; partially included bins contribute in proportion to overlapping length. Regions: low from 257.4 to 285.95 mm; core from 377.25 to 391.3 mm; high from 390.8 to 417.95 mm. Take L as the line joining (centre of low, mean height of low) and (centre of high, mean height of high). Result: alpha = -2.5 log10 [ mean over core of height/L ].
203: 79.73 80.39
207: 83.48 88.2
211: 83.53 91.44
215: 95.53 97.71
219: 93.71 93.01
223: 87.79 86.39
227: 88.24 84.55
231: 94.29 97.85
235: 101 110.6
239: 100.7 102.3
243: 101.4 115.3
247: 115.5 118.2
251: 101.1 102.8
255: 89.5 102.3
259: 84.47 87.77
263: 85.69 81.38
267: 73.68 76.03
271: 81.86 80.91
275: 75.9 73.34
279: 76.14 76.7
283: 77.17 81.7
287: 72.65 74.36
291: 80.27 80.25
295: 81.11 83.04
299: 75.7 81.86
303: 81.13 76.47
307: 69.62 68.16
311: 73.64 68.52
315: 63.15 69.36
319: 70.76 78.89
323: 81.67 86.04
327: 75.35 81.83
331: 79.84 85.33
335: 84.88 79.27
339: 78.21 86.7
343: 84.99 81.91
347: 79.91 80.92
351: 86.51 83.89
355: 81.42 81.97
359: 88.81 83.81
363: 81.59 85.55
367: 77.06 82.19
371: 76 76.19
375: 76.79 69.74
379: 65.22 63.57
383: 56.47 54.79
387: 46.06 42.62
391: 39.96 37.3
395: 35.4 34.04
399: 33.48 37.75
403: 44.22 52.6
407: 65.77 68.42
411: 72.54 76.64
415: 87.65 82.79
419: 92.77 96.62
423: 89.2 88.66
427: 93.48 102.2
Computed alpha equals 0.09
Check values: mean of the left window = 80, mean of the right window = 55.3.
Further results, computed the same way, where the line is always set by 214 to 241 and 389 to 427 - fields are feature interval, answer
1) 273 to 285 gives 0.12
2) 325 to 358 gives -0.10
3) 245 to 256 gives -0.17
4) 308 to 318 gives 0.17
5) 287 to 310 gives 0.07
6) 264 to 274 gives 0.12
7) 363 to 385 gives -0.05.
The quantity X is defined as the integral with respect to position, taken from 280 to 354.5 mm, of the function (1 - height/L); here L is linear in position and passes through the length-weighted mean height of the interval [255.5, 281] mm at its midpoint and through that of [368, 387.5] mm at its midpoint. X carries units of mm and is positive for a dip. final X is -3.45 mm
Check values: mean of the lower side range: 81.6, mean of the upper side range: 67.2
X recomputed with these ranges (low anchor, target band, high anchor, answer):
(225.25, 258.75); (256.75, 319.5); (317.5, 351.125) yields 9.4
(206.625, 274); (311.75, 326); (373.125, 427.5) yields 0.8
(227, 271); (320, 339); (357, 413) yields -1.4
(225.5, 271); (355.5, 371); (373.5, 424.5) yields -2.9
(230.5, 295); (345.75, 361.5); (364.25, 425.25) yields -2.4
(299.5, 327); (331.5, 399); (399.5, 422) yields 1.5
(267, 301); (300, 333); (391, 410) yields -3.4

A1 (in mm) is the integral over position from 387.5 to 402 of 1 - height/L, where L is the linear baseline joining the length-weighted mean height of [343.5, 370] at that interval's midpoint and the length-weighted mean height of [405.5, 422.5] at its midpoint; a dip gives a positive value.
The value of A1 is 7.77 mm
